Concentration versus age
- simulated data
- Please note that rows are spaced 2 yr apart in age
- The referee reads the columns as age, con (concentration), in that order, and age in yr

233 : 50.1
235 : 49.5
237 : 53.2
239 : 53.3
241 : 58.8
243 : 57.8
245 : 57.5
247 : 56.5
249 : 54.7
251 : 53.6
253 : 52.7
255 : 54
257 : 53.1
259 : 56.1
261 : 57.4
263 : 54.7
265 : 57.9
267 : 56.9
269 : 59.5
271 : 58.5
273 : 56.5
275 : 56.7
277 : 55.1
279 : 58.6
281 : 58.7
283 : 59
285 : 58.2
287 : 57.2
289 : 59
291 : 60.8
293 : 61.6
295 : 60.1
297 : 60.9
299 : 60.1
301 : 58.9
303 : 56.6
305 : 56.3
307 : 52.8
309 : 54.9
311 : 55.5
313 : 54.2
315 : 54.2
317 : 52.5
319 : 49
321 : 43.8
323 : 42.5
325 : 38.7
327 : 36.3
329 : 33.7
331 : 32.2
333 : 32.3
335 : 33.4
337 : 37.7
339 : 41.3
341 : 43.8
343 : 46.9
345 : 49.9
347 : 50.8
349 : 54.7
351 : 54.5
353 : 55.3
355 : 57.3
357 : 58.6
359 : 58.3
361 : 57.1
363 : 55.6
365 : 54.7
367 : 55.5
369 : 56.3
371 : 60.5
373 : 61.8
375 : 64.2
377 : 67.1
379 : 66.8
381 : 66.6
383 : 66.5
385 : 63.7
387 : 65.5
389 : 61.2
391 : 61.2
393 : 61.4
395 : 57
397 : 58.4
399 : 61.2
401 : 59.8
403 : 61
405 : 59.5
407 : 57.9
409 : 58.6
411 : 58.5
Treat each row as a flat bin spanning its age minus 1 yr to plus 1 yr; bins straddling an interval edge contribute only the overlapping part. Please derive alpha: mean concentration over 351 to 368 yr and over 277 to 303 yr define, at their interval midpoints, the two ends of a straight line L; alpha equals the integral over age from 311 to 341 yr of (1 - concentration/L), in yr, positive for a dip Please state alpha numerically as 8.1 yr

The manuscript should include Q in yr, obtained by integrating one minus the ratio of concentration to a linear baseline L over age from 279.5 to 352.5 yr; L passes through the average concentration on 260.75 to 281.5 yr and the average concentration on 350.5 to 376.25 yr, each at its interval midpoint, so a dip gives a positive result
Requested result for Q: 9.0 yr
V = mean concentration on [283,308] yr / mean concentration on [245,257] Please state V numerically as 1.08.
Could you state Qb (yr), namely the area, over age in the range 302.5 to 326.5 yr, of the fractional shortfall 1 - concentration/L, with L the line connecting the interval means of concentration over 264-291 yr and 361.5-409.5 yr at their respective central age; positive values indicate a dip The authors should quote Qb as 3.4 yr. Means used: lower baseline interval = 57.9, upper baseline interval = 60.9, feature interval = 50.5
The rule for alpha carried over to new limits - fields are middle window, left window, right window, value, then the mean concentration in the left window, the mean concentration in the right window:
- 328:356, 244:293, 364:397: 7.3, 56.9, 61.8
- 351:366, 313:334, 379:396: -0.8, 42.1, 63.1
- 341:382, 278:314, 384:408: 1.7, 58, 60.6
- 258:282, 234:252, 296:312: -0.6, 55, 57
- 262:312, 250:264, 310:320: -3.7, 54.5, 53.1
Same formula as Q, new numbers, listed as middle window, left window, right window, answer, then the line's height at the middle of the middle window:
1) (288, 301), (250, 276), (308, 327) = -2.1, 51.8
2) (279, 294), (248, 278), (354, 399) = -0.6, 56.8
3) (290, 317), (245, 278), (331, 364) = -2.5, 52.4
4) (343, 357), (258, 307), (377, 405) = 1.6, 60.7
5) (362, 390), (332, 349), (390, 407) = -4.5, 53.2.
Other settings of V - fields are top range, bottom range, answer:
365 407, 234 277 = 1.11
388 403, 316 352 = 1.40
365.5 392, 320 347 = 1.57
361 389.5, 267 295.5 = 1.06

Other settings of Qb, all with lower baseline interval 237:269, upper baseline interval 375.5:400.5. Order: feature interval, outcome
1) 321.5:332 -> 3.99 yr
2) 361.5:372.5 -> 0.91 yr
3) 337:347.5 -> 2.61 yr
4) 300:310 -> 0.45 yr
